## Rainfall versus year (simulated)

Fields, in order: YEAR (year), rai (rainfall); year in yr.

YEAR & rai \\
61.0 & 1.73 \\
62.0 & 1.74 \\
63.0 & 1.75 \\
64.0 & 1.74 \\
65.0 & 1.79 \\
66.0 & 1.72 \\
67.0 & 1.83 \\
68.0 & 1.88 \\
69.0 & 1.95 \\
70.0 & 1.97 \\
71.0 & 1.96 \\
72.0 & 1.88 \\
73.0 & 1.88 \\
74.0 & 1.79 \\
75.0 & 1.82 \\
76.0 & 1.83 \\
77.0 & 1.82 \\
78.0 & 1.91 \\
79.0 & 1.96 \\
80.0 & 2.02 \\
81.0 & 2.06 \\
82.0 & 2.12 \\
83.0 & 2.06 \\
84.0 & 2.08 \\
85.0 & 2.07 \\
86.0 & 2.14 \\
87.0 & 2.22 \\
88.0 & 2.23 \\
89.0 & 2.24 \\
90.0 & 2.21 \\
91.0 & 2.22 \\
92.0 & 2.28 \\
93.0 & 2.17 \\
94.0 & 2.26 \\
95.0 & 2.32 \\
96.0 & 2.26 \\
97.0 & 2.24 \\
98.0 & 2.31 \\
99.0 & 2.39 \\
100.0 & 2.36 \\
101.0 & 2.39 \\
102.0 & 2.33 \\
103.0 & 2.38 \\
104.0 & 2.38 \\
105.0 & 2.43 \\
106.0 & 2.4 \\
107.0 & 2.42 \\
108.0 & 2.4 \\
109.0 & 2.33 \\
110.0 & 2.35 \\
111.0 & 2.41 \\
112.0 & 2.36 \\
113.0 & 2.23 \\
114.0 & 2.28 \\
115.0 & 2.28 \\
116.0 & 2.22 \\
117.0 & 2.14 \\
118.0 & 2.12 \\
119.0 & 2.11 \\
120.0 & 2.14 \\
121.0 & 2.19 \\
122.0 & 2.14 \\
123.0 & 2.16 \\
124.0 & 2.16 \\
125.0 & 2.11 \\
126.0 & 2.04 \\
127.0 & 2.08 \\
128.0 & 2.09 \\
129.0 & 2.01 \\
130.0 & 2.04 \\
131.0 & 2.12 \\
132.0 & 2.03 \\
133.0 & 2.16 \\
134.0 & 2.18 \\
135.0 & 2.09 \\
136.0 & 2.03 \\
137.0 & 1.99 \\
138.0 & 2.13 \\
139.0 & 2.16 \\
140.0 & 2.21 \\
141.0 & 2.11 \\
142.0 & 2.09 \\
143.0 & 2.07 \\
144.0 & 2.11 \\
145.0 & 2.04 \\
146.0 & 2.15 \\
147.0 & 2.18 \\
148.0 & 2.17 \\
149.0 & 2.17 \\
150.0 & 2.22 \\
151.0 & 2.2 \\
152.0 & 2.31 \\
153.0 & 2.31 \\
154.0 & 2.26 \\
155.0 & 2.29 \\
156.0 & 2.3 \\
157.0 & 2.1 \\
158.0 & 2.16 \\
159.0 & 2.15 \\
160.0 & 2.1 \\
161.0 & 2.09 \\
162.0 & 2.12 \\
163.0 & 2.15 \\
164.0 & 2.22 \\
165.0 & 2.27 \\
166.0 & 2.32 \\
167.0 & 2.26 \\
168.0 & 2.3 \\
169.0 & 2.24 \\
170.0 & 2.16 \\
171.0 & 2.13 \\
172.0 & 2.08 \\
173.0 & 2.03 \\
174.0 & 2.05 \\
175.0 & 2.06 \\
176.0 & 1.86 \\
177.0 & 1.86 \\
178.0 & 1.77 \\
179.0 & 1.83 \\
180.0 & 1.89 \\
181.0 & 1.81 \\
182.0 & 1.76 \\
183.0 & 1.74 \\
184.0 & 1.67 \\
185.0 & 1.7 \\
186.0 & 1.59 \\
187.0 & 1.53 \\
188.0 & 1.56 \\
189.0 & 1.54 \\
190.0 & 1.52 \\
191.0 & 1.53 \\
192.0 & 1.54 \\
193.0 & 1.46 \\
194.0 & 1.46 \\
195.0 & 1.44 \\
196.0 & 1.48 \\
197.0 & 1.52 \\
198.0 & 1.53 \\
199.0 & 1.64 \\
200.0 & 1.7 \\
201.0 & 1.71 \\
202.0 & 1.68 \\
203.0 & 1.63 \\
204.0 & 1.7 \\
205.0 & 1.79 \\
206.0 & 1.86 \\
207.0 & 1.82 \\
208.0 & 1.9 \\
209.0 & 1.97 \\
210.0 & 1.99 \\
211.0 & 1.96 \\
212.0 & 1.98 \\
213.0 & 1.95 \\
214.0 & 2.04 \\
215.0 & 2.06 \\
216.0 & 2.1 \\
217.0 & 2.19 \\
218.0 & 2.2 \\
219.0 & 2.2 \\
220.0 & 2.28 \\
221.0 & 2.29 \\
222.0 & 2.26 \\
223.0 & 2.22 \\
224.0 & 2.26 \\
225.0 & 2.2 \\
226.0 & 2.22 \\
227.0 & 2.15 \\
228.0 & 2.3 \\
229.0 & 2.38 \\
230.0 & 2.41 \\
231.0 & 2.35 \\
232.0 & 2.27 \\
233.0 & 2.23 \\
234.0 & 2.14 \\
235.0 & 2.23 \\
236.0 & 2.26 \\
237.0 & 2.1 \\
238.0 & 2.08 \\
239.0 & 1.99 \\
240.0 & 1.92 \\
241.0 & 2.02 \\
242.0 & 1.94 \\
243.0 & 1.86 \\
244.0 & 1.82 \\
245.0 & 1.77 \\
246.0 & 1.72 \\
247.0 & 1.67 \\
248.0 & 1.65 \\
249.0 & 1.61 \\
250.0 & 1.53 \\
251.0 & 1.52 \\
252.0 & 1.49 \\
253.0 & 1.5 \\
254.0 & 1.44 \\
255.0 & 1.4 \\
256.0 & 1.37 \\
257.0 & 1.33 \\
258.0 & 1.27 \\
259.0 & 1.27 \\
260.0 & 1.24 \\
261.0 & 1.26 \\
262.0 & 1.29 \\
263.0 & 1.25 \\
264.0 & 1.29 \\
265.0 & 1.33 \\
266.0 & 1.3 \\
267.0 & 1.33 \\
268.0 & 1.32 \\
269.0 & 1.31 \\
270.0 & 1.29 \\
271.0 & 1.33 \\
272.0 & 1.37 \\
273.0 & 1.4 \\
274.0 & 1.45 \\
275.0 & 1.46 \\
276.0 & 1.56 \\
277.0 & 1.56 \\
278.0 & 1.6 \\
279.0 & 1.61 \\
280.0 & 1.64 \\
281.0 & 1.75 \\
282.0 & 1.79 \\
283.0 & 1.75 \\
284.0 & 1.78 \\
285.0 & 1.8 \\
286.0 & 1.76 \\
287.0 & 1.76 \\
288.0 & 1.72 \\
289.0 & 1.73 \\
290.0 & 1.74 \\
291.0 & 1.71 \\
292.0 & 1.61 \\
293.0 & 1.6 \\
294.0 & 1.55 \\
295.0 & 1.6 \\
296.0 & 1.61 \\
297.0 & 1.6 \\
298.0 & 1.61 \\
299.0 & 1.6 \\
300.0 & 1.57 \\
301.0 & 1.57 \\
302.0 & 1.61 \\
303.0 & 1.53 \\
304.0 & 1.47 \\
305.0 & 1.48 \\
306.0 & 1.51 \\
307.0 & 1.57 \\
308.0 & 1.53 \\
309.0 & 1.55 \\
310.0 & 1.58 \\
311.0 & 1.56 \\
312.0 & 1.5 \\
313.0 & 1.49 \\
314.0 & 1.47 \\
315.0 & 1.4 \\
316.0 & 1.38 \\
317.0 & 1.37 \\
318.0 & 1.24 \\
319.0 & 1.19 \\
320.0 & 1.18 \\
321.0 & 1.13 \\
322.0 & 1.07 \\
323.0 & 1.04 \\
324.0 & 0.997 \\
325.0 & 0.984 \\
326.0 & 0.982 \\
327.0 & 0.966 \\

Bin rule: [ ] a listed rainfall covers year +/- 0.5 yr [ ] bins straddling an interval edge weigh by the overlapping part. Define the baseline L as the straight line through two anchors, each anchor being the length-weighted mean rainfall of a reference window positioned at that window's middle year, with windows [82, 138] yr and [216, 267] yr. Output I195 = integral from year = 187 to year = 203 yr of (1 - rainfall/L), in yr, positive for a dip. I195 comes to 3.4 yr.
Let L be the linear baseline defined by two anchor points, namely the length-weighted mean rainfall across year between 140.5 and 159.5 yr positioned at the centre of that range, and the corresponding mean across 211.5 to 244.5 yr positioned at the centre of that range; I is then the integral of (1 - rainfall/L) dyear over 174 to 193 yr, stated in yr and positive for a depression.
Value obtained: 4.0 yr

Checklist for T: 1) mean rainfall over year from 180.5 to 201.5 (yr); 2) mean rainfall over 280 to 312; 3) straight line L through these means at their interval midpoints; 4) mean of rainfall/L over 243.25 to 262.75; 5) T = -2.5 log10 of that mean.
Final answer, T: 0.09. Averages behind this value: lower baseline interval 1.59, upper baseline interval 1.63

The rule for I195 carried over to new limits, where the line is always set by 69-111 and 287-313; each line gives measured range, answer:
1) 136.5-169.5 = -3.1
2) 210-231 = -4.3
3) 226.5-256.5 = -2.6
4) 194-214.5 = 1.0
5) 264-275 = 2.2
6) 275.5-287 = -0.4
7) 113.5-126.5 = -0.5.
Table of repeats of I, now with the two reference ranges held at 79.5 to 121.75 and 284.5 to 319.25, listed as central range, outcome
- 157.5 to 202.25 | 3.03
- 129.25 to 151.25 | -0.04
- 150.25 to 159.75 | -0.75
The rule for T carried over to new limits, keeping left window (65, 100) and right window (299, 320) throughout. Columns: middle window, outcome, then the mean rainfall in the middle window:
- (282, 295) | -0.12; 1.71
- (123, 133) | -0.08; 2.08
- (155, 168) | -0.18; 2.19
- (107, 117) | -0.17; 2.31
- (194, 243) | -0.18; 2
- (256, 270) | 0.23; 1.29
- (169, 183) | -0.07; 1.95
